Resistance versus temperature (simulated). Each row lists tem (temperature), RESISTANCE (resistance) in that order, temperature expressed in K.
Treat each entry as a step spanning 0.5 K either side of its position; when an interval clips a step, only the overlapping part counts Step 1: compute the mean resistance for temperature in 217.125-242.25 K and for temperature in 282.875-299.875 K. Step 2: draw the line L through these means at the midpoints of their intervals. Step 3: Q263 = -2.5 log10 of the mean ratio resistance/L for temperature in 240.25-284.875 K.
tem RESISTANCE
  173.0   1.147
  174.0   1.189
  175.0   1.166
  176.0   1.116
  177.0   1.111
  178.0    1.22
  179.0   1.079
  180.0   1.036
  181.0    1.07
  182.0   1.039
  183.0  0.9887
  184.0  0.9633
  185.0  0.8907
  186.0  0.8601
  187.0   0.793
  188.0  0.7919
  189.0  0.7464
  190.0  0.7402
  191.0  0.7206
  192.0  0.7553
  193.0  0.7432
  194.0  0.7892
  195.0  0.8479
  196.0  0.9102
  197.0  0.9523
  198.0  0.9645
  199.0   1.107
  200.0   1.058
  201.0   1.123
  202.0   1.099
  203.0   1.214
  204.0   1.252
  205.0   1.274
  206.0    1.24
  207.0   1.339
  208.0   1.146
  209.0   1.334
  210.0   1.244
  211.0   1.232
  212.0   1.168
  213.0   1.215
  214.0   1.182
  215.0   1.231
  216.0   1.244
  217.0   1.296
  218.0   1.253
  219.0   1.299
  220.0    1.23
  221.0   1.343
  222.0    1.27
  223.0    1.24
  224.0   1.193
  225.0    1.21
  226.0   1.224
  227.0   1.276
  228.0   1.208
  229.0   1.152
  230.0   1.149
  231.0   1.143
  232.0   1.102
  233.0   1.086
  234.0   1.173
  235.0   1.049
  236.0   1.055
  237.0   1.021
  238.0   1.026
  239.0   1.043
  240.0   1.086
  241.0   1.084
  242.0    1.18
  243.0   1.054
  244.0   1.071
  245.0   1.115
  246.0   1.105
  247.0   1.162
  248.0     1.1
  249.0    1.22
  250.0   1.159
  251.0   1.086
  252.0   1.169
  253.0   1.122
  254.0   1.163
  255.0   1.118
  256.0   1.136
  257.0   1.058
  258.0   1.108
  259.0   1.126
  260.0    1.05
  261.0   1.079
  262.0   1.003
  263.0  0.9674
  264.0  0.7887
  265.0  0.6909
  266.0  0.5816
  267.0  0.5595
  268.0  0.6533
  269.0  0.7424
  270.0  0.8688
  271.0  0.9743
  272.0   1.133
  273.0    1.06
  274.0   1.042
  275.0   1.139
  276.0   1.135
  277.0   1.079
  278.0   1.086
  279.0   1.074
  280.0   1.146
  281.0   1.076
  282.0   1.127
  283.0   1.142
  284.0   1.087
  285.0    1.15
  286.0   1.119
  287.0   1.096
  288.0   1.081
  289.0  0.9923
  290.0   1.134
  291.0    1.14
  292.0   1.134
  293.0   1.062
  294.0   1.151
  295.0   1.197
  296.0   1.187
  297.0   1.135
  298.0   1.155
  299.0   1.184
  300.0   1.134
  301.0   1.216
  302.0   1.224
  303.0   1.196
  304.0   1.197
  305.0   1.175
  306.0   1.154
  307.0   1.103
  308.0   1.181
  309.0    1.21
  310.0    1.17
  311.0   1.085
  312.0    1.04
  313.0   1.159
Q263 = 0.106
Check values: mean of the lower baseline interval 1.17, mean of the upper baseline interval 1.13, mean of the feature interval 1.04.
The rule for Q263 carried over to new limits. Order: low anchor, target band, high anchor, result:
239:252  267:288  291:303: 0.11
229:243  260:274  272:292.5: 0.26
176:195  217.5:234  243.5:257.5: -0.16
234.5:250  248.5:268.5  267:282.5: 0.06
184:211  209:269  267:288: -0.09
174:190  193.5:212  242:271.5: -0.13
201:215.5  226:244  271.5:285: 0.06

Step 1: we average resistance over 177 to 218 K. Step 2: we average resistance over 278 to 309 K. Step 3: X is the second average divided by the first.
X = 1.1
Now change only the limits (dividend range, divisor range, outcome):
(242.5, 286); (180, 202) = 1.14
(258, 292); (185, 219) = 0.95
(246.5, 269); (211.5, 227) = 0.80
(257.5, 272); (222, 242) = 0.77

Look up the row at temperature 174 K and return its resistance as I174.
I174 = 1.189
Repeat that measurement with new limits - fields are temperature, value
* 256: 1.136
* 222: 1.27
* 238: 1.026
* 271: 0.9743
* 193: 0.7432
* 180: 1.036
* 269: 0.7424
